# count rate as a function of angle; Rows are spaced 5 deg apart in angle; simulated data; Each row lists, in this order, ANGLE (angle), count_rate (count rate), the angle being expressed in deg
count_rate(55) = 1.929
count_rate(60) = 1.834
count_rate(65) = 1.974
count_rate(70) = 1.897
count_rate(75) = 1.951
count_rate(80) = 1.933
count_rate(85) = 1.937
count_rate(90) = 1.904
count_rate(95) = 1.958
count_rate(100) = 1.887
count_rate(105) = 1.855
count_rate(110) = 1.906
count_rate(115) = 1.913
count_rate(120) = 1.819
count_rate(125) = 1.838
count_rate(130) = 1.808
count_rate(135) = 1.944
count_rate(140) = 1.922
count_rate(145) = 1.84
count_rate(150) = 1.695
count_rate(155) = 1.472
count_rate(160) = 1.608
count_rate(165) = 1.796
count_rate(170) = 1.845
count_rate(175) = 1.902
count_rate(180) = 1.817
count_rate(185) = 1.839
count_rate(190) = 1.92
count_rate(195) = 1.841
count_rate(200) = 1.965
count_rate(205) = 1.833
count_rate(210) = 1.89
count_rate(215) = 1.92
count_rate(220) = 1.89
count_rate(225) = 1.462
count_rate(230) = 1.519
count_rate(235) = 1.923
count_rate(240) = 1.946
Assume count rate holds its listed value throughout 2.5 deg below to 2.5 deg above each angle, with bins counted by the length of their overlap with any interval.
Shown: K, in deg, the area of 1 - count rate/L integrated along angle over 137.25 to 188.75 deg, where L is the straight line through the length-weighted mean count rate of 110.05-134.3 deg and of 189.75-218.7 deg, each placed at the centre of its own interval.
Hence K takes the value 2.7 deg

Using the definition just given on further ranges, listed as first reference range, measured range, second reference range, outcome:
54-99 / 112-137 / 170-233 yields 0.3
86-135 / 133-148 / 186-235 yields -0.3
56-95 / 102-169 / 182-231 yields 2.5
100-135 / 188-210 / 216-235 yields -2.0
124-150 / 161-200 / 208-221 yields 0.7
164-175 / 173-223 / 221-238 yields -3.4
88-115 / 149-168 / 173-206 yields 2.4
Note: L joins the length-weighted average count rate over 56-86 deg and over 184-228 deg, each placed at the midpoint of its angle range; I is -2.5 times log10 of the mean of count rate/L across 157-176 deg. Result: 0.05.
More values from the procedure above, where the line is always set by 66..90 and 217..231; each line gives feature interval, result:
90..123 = -0.01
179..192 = -0.09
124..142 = -0.03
